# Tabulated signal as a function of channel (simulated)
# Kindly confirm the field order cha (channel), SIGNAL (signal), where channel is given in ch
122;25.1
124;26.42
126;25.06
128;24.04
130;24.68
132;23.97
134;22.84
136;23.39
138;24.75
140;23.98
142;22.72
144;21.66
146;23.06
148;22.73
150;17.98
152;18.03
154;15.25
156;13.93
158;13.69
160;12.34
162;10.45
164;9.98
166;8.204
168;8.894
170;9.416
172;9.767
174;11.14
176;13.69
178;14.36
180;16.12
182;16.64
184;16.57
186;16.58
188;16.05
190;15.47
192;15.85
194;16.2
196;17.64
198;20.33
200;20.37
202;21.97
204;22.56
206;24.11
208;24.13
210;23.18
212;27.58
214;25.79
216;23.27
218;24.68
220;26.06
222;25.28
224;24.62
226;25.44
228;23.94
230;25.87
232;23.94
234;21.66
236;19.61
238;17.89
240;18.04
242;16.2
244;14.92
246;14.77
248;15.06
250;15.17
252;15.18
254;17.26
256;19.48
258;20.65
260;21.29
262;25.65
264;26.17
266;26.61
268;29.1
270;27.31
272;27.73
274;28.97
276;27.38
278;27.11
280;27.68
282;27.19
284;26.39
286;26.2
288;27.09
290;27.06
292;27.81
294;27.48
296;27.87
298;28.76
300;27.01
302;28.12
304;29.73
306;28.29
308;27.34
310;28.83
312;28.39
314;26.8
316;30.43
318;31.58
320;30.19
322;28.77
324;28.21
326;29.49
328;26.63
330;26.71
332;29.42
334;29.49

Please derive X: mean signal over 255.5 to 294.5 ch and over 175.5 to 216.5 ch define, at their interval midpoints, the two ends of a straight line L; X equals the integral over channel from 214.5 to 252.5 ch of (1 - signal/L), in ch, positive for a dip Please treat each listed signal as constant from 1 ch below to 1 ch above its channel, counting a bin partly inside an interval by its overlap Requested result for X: 2.94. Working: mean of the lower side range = 19.5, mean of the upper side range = 26.3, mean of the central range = 20.8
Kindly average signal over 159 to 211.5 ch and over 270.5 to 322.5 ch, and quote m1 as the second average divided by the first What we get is 1.76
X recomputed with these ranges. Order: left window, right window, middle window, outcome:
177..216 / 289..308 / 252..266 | 1.79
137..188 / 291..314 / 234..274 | 5.46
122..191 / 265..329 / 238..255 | 5.83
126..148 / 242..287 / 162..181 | 9.86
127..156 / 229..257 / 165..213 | 7.25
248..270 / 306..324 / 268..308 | -3.69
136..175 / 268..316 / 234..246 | 2.96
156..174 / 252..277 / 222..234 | -3.25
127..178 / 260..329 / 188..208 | 1.15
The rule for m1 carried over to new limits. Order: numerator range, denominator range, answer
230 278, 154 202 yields 1.51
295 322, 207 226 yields 1.15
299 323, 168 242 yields 1.46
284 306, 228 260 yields 1.48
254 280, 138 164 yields 1.41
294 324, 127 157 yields 1.33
